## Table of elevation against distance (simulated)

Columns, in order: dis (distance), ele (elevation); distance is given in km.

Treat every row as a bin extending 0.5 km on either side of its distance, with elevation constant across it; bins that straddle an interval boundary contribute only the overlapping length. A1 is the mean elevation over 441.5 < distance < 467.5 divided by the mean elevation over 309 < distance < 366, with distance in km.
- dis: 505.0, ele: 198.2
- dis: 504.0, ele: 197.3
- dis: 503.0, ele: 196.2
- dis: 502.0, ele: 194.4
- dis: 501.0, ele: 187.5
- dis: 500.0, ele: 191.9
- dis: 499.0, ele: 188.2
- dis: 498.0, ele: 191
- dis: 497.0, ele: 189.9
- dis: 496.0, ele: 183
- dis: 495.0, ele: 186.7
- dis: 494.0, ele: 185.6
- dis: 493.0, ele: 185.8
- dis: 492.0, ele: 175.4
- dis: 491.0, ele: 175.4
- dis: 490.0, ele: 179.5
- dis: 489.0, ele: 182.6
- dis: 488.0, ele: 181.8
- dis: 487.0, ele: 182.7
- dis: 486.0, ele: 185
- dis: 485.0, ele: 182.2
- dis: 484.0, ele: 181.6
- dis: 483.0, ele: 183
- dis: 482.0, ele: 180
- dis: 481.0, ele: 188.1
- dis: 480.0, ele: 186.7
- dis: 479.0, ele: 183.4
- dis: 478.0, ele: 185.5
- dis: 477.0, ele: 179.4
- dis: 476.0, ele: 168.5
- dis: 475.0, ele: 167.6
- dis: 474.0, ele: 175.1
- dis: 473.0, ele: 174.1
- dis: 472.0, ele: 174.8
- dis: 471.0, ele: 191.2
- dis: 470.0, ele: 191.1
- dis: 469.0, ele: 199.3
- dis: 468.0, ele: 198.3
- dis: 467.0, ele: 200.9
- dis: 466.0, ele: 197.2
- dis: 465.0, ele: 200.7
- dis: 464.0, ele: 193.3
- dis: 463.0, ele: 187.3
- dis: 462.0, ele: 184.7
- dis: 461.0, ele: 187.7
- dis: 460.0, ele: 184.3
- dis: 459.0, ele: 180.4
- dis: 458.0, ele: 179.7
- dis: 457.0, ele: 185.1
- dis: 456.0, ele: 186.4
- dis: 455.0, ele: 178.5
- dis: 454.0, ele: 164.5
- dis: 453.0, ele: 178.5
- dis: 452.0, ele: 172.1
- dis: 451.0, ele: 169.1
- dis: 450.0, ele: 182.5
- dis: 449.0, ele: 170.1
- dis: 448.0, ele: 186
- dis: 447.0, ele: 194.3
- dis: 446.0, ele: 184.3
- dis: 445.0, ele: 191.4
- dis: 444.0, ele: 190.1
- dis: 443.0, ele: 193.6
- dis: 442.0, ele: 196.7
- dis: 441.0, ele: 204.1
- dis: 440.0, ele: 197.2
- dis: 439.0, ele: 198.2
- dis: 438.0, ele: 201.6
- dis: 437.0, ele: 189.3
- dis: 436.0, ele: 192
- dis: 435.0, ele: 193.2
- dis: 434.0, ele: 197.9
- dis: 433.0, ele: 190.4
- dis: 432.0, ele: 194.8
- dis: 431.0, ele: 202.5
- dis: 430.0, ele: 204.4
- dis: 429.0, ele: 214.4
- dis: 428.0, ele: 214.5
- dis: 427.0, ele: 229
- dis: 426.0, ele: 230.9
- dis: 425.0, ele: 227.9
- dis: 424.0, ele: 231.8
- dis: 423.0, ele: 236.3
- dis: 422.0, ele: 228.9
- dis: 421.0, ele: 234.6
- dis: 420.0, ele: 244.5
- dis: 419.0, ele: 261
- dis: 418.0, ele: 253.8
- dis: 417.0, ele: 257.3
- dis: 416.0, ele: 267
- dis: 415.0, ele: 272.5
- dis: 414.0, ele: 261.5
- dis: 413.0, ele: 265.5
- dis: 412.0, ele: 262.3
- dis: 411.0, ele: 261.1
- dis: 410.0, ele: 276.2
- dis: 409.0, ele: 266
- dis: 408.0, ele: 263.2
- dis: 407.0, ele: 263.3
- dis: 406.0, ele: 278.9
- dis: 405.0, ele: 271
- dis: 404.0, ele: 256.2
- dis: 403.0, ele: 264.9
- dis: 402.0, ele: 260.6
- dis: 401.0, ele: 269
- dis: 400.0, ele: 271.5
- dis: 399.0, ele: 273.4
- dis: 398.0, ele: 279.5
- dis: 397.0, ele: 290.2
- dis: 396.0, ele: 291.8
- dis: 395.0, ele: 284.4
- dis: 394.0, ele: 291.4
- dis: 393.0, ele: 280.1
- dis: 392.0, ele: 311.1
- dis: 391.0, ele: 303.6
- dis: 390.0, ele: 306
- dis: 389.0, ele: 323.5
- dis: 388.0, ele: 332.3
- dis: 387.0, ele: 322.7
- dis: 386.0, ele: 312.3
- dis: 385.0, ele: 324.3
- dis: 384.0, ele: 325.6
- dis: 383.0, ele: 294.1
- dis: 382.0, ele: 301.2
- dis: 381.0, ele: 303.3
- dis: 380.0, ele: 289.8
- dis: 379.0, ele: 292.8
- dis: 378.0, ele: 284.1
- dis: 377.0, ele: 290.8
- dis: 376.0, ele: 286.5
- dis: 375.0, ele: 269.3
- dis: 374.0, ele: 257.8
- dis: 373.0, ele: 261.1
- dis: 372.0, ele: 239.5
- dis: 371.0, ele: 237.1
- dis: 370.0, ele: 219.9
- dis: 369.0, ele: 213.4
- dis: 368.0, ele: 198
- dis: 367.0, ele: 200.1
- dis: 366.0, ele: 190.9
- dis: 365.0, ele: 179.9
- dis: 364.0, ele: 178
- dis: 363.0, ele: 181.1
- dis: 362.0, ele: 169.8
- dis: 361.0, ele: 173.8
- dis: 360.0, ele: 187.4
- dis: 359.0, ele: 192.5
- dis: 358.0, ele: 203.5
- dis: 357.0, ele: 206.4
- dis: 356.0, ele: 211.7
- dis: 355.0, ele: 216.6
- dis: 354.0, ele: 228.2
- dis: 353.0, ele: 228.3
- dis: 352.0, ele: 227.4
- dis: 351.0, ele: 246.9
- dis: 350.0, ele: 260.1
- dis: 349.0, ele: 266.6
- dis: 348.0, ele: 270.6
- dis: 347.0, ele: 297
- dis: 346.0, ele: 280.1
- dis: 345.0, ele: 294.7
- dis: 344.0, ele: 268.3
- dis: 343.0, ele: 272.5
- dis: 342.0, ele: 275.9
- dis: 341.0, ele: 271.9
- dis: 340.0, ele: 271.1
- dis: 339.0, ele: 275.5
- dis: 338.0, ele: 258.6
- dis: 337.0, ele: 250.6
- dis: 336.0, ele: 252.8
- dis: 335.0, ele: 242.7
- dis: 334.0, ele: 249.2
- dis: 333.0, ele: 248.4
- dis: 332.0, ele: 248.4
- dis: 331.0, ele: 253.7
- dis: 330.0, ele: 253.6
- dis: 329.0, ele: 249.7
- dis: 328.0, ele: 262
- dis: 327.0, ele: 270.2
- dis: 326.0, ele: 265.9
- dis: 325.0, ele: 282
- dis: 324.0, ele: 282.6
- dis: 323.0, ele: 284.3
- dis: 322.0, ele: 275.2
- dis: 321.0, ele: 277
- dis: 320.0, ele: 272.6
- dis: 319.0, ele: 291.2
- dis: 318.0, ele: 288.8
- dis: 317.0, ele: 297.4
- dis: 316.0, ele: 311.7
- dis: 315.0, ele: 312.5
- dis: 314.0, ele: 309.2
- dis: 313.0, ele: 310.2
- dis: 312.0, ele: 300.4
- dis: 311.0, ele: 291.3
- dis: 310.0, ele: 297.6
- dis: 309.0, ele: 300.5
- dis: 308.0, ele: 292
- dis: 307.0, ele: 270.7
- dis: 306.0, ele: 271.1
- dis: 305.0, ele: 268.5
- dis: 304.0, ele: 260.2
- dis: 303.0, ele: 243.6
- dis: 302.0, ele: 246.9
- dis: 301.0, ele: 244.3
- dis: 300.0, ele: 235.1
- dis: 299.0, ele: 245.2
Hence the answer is 0.73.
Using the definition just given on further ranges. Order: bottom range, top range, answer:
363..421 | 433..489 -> 0.69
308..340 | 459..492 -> 0.67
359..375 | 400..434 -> 1.18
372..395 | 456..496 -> 0.62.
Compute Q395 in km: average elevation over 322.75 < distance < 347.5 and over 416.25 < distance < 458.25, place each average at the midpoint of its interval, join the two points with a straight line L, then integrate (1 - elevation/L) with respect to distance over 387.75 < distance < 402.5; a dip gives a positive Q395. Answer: -3.9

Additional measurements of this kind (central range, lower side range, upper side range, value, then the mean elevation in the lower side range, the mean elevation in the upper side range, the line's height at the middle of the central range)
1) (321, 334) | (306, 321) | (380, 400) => 1.38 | 295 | 302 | 296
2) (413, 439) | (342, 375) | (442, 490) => -3.21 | 228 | 184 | 200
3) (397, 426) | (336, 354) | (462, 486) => -4.60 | 264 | 186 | 224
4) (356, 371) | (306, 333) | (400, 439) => 3.90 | 282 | 239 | 263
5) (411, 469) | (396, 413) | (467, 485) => 5.16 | 270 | 183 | 227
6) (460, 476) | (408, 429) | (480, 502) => 1.36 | 249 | 184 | 205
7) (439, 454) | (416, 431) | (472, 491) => 1.87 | 234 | 180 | 212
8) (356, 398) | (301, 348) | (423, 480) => -3.43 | 275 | 192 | 240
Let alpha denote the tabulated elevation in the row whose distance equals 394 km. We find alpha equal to 291.4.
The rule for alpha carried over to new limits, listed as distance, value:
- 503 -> 196.2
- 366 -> 190.9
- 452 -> 172.1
